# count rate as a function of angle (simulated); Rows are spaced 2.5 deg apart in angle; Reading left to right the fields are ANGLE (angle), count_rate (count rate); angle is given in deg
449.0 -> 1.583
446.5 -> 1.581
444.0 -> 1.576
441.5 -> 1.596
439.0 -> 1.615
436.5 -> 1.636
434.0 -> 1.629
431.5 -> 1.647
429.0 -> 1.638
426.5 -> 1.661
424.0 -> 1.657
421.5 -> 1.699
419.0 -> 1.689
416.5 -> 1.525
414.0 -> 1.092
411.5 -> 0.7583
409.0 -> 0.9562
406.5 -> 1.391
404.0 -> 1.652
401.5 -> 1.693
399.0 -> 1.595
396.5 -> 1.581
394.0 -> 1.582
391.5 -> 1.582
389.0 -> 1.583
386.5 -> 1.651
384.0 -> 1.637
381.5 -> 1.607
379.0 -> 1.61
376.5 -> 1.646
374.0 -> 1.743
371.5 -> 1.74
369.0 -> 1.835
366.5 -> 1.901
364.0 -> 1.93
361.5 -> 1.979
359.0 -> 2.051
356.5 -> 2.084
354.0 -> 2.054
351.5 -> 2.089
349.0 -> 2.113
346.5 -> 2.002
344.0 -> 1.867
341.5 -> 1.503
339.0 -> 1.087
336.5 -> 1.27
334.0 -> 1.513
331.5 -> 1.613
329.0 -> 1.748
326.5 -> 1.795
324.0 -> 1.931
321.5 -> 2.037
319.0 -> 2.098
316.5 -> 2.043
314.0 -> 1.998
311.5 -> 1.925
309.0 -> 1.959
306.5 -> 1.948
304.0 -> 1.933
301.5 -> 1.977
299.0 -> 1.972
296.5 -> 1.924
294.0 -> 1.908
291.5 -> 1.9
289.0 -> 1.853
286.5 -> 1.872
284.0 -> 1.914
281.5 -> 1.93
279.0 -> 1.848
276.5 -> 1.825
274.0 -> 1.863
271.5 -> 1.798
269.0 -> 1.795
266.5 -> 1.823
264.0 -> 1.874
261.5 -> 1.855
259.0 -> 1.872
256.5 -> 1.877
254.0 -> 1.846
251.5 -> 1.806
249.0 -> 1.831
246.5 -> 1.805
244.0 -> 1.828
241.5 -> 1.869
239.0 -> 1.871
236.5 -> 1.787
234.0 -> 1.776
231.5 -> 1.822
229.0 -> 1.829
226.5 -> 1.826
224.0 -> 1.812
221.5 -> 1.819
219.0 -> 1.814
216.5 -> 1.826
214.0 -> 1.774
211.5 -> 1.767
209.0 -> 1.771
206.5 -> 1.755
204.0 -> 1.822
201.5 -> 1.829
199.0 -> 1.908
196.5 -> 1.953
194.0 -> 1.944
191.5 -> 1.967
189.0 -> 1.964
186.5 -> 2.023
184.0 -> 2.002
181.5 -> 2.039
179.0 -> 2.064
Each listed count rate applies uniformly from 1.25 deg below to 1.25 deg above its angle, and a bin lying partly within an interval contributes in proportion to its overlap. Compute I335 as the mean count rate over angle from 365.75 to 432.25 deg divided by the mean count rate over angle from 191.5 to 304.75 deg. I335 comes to 0.8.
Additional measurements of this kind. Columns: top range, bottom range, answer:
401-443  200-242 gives 0.83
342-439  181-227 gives 0.90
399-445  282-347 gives 0.82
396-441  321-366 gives 0.83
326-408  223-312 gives 0.92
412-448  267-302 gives 0.84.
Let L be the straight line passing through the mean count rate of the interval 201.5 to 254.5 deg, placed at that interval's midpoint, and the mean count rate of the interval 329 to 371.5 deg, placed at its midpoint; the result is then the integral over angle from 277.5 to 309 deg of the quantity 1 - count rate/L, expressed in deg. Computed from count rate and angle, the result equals -1.9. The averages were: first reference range 1.81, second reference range 1.8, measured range 1.92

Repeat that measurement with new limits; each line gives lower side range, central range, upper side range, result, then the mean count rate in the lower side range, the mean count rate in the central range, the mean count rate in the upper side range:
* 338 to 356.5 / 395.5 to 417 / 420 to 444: 4.4 deg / 1.84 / 1.35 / 1.64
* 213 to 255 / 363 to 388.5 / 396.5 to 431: -2.9 deg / 1.82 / 1.72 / 1.47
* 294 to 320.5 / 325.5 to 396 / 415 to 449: 3.1 deg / 1.97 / 1.74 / 1.62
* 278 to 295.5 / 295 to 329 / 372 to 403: -2.5 deg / 1.89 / 1.96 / 1.63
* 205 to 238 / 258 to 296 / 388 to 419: -4.0 deg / 1.8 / 1.86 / 1.43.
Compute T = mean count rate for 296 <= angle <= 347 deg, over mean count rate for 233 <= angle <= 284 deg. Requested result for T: 0.98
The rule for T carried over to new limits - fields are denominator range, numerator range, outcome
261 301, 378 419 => 0.79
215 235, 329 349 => 0.88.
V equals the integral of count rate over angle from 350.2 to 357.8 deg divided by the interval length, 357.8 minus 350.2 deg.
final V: 2.08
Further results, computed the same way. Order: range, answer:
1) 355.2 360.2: 2.07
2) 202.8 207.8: 1.79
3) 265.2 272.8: 1.81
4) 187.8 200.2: 1.95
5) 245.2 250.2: 1.82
